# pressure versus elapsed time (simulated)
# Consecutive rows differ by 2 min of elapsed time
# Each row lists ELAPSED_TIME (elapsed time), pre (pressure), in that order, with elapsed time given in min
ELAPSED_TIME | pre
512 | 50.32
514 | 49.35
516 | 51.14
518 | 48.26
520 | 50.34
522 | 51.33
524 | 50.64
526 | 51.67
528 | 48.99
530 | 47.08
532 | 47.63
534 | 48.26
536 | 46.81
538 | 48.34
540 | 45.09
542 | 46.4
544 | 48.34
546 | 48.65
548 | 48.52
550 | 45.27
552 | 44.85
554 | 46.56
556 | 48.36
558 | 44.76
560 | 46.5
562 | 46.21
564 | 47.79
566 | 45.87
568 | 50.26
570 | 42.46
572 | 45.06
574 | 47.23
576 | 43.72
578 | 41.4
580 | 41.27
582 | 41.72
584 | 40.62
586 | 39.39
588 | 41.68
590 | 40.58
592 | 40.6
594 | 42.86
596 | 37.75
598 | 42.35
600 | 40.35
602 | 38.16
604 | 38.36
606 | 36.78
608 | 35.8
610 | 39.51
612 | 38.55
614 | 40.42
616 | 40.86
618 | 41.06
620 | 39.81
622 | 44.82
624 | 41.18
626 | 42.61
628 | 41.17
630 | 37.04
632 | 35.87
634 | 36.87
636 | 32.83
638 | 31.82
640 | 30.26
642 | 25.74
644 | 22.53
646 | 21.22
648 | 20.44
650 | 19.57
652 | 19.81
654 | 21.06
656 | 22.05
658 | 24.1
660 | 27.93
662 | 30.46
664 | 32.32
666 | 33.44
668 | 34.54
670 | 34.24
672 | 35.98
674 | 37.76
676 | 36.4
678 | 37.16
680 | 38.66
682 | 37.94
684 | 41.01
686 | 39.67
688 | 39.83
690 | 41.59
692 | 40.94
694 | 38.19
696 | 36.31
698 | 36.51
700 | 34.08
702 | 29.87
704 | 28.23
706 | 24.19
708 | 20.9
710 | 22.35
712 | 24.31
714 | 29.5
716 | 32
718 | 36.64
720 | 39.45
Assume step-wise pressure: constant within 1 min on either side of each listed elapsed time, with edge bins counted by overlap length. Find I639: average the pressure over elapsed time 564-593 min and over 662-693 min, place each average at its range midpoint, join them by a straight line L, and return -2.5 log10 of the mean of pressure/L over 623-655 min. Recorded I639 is 0.30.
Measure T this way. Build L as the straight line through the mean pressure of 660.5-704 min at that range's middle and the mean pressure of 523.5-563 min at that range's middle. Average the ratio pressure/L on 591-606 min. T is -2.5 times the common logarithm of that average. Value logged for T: 0.08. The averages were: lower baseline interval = 47.4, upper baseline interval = 36.2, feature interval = 39.8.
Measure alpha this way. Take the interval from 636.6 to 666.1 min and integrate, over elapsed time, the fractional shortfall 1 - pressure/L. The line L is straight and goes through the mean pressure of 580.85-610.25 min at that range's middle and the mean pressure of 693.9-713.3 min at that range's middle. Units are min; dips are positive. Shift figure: 7.6 min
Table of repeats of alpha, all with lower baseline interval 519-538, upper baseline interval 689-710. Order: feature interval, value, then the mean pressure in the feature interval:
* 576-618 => 2.4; 40.1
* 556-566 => -0.1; 46.5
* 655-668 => 2.6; 28.9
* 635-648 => 3.9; 26.9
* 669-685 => -1.2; 37.4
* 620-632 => -0.3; 40.8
